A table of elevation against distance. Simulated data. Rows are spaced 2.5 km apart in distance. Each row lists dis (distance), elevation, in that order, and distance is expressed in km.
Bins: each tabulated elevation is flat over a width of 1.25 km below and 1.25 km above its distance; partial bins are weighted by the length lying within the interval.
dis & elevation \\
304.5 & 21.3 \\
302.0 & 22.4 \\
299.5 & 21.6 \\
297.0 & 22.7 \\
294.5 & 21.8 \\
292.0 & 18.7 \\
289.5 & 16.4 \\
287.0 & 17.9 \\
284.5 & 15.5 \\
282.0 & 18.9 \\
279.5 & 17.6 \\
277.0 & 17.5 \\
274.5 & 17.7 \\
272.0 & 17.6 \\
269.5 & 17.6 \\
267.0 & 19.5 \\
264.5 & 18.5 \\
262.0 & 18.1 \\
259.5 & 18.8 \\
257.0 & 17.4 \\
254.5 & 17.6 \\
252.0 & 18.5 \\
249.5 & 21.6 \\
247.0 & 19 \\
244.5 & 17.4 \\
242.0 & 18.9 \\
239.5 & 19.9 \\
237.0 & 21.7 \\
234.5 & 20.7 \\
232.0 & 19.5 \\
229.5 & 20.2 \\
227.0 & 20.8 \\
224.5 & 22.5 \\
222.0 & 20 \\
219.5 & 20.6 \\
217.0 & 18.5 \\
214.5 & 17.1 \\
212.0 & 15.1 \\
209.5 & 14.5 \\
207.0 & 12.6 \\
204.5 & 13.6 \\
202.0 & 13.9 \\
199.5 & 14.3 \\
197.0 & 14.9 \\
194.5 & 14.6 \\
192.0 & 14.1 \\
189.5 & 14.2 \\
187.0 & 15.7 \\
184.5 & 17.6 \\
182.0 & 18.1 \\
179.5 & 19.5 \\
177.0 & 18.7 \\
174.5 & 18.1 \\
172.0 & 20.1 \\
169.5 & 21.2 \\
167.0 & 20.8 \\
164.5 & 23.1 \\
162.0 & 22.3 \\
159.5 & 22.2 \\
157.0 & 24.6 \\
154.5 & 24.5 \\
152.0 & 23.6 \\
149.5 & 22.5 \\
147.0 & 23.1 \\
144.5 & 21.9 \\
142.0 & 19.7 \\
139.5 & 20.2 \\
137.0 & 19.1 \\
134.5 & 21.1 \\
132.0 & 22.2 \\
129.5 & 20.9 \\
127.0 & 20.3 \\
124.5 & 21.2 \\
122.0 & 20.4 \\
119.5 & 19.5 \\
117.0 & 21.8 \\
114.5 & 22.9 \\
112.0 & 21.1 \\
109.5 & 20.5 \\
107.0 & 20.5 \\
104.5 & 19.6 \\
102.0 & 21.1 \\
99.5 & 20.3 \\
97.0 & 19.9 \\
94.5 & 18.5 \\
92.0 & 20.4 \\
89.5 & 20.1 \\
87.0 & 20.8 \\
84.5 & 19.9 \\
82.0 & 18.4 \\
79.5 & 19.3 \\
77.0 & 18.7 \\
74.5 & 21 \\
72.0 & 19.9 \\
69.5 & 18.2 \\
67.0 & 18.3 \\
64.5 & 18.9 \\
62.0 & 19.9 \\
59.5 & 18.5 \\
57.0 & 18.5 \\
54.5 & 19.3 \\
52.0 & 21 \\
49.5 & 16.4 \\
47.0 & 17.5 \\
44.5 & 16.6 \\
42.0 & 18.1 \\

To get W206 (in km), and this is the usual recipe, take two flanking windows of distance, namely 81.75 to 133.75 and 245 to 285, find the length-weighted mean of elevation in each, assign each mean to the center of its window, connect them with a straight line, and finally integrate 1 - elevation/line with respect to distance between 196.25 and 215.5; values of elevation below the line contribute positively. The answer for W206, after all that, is 4.7 km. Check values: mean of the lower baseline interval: 20.5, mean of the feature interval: 14.5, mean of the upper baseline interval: 18.2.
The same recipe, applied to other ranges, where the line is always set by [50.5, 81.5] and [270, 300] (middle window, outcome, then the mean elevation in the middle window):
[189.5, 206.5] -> 4.2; 14.2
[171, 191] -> 1.3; 17.7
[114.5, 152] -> -4.2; 21.1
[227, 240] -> -1.2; 20.5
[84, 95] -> -0.5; 20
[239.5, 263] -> 0.0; 18.7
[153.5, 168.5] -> -3.1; 22.9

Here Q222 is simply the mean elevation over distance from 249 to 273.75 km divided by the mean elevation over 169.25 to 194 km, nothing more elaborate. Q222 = 1.1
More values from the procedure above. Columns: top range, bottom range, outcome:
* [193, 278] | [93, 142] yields 0.87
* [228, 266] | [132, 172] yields 0.88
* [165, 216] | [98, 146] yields 0.80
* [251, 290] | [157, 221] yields 1.02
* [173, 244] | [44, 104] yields 0.91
